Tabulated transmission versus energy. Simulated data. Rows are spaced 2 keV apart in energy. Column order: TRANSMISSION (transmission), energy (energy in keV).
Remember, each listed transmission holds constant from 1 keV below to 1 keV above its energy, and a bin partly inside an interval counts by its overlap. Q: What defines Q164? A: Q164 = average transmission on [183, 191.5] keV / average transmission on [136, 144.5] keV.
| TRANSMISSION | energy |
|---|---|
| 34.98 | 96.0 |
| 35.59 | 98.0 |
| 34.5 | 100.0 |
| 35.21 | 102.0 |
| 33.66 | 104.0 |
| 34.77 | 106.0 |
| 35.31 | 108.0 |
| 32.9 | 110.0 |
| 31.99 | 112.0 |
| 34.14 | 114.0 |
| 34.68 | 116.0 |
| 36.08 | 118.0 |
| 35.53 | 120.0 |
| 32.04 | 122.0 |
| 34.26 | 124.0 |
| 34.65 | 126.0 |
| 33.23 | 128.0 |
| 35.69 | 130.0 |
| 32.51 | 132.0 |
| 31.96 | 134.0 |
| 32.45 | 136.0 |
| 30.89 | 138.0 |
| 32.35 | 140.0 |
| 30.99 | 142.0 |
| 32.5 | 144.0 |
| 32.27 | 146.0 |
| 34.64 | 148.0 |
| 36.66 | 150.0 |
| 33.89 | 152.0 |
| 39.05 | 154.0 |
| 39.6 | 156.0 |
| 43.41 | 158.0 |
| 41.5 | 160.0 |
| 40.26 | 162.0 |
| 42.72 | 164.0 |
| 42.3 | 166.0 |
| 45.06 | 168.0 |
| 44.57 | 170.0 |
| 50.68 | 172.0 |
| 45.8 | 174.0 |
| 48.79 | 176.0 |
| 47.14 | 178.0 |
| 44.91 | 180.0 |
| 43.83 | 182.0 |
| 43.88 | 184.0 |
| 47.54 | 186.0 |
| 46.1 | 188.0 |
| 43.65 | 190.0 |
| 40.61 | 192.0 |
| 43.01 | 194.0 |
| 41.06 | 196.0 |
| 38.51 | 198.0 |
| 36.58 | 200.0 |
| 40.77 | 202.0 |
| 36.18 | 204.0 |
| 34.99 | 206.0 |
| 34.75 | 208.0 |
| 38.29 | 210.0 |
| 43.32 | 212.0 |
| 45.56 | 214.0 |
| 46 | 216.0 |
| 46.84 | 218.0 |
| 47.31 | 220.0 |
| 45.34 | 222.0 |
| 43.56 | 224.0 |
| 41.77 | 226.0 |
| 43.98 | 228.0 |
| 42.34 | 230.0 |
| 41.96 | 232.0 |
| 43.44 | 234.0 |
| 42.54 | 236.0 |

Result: 1.4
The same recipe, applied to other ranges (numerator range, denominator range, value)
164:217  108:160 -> 1.24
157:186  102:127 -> 1.31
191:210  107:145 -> 1.15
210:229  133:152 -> 1.36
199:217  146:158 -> 1.07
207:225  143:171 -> 1.11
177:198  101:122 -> 1.28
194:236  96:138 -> 1.23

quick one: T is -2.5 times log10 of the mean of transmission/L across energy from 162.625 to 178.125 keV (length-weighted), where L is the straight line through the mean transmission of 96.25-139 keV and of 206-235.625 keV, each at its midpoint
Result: -0.18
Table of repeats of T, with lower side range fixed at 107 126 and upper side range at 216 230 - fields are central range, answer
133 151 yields 0.123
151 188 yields -0.111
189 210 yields 0.090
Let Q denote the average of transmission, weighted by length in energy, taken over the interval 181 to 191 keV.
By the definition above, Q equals 45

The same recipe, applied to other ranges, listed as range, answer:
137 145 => 31.7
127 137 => 33.2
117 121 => 35.8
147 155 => 36.1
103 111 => 34.2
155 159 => 41.5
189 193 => 42.1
